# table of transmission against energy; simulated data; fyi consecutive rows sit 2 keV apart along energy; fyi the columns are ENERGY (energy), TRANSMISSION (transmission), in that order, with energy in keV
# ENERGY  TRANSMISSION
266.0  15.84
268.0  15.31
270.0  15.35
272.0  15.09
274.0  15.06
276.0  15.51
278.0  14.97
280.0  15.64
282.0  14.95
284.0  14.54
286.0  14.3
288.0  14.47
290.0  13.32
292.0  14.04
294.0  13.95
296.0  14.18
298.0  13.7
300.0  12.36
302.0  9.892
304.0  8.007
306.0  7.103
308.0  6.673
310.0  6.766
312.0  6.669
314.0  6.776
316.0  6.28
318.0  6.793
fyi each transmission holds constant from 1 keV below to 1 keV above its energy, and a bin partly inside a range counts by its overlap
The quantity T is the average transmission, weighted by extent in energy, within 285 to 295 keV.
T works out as 14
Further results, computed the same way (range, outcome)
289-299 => 13.8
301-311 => 7.69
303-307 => 7.55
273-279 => 15.2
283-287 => 14.4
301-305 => 8.95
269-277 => 15.3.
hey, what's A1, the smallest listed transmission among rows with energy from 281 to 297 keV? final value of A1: 13.32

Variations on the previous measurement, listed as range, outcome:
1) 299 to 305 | 8.007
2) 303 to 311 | 6.673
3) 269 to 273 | 15.09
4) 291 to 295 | 13.95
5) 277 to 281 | 14.97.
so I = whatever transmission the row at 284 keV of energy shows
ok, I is 14.54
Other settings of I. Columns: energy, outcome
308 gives 6.673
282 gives 14.95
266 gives 15.84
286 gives 14.3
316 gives 6.28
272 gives 15.09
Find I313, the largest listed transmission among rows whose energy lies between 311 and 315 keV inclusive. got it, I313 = 6.776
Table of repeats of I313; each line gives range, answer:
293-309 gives 14.18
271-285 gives 15.64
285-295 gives 14.47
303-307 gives 8.007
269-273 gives 15.35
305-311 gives 7.103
